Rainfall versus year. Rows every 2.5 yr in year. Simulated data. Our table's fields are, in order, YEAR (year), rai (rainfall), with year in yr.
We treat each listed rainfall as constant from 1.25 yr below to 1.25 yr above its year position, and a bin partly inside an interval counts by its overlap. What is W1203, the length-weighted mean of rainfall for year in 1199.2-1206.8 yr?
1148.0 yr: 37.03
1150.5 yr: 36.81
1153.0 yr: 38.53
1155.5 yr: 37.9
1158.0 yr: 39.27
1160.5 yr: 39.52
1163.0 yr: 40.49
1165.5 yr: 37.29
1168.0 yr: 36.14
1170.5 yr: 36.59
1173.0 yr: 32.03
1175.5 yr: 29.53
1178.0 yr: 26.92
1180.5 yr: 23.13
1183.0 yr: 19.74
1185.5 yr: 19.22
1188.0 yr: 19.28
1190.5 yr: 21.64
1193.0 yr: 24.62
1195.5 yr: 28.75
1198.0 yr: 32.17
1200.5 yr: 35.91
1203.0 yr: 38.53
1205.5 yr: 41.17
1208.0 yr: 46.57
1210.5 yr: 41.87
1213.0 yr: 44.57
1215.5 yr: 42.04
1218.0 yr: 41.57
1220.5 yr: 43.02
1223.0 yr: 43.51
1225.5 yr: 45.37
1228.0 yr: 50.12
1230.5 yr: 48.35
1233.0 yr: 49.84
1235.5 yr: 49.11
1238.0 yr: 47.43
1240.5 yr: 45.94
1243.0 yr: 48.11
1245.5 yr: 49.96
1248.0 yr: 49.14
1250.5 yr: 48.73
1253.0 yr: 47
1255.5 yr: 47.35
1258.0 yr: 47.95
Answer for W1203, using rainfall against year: 38.5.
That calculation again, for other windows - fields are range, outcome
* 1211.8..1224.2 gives 42.9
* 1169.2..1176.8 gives 32.7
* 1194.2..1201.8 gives 32.3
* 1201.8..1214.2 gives 42.5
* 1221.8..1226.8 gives 44.5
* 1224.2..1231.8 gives 47.9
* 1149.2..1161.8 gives 38.4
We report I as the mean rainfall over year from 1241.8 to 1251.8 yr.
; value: 49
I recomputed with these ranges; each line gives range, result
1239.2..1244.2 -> 47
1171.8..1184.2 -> 26.3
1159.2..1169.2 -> 38.4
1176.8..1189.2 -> 21.6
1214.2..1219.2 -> 41.8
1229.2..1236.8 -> 49.1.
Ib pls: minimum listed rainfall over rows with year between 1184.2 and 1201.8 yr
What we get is 19.22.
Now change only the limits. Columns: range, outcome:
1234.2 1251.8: 45.94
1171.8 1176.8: 29.53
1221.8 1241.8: 43.51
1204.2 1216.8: 41.17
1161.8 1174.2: 32.03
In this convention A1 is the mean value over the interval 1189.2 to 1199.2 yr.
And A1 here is 26.7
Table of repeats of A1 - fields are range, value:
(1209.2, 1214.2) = 43.2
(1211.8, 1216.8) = 43.3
